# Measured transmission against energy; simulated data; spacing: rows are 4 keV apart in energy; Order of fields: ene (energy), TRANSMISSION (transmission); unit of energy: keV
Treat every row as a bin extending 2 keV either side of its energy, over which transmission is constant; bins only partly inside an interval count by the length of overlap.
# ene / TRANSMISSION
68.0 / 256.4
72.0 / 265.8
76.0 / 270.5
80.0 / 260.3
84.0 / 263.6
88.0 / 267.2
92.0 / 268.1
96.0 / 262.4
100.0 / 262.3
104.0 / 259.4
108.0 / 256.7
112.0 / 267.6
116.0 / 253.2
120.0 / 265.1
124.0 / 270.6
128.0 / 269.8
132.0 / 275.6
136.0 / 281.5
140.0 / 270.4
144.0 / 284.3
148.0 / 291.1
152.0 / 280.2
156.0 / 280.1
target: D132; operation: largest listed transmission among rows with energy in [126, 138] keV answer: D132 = 281.5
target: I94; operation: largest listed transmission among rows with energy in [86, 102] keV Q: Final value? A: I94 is 268.1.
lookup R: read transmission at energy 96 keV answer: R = 262.4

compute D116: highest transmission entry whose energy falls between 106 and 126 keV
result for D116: 270.6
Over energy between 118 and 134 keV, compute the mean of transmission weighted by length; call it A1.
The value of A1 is 270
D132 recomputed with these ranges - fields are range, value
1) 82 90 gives 267.2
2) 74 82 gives 270.5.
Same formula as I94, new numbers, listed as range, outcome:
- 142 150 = 291.1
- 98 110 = 262.3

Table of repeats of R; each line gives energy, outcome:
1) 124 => 270.6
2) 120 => 265.1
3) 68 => 256.4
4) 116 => 253.2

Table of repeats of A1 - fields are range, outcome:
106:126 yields 263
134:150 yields 282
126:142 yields 274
